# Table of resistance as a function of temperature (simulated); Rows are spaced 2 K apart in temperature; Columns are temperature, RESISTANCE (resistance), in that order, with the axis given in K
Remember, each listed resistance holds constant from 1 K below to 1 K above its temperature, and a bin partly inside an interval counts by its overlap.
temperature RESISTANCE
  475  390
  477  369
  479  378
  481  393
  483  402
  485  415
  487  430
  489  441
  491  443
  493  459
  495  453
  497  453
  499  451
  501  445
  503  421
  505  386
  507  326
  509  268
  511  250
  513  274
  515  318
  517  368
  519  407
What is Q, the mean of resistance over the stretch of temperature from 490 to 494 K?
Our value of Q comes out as 451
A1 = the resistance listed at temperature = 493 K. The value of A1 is 459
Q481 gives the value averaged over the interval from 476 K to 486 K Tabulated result 391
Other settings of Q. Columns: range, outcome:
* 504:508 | 356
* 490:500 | 452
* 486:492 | 438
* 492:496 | 456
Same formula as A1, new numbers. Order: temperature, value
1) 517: 368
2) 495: 453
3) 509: 268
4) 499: 451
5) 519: 407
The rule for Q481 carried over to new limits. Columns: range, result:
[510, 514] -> 262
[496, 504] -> 442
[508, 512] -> 259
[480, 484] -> 398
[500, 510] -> 369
